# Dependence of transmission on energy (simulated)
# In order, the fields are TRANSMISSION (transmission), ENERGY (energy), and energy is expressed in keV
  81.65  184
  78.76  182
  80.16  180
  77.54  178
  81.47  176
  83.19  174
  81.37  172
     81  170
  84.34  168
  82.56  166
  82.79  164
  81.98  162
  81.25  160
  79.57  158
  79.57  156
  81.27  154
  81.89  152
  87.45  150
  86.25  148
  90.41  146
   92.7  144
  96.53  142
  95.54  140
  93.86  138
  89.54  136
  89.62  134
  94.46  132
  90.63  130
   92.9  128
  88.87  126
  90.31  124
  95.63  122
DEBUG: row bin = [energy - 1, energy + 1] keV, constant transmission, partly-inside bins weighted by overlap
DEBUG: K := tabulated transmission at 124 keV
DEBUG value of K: 90.31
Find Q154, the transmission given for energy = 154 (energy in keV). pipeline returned 81.27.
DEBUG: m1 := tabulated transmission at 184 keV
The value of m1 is 81.65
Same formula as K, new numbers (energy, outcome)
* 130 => 90.63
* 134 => 89.62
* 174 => 83.19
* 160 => 81.25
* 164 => 82.79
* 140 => 95.54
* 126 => 88.87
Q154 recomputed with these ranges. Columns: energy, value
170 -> 81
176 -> 81.47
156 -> 79.57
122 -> 95.63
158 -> 79.57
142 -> 96.53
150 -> 87.45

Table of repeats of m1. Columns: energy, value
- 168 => 84.34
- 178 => 77.54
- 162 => 81.98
